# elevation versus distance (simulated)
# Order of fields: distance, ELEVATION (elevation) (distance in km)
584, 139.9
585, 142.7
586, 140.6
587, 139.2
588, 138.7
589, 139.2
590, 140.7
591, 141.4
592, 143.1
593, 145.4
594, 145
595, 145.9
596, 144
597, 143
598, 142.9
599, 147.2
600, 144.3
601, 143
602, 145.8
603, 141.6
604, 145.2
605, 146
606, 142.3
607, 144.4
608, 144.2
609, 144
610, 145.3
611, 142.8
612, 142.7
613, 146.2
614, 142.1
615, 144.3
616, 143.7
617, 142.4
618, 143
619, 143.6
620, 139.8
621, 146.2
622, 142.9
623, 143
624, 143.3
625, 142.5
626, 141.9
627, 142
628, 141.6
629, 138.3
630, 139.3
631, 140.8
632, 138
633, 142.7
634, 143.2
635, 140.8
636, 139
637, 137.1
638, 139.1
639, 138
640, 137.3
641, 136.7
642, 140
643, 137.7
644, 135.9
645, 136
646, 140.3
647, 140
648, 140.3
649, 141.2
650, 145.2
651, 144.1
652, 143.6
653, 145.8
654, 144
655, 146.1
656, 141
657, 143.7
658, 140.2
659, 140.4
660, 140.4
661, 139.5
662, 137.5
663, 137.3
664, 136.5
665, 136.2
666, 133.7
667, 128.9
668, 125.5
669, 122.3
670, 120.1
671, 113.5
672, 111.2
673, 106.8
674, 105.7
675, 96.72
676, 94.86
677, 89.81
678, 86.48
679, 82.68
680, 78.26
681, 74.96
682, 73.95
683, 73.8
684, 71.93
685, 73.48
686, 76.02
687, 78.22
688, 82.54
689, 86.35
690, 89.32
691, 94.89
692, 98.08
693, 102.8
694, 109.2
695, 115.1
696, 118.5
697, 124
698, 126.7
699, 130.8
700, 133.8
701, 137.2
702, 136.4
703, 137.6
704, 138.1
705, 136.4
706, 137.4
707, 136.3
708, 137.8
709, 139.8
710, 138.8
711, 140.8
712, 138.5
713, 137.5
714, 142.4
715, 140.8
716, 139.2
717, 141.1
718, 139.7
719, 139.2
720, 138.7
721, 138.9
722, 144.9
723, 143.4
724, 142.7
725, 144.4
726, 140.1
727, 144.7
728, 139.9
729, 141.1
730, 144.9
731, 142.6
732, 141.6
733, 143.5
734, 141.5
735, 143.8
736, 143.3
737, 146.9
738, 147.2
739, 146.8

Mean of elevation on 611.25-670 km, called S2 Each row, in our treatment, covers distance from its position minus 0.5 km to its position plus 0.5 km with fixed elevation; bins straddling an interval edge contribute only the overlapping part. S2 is 140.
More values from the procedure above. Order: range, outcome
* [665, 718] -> 114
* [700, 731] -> 140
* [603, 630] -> 143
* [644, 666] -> 141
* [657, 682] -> 116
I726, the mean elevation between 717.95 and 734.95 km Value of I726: 142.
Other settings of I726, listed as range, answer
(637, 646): 138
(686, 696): 95.4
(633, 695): 119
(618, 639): 141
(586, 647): 142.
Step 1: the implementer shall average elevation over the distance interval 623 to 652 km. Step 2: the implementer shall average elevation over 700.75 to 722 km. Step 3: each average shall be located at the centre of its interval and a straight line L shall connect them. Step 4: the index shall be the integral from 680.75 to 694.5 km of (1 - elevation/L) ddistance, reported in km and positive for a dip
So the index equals 5.37 km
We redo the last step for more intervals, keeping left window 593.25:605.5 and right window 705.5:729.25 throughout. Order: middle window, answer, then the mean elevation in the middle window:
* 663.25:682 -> 4.6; 107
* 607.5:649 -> 0.7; 141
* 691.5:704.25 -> 1.6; 123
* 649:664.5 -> 0.1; 142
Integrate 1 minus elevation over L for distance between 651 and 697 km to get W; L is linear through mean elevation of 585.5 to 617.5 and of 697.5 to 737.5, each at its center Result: 9.73 km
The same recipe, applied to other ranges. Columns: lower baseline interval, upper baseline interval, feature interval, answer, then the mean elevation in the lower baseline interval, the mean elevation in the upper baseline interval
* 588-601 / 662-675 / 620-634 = -0.8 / 143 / 123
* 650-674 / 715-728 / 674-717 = 8.3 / 133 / 141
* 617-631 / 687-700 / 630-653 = -1.2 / 142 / 106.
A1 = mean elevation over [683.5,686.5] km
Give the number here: 73.8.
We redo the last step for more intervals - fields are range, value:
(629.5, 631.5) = 140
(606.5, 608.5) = 144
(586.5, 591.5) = 140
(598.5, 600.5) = 146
